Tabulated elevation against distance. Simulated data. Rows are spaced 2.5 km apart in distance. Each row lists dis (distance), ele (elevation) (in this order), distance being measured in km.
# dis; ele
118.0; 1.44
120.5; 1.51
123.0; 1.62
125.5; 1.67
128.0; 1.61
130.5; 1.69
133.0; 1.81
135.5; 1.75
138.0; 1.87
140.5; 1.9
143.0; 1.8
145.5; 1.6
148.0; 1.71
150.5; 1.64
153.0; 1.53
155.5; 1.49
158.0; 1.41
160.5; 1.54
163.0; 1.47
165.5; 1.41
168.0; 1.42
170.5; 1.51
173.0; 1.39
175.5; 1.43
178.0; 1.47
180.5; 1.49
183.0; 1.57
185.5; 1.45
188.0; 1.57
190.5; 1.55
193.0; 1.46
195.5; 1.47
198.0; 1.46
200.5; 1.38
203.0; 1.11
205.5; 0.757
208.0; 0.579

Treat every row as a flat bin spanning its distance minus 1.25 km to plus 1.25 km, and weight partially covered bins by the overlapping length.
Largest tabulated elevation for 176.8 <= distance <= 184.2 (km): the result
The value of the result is 1.57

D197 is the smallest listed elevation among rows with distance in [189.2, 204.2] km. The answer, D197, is 1.11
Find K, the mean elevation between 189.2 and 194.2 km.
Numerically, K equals 1.51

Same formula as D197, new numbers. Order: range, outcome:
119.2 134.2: 1.51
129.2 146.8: 1.6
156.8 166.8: 1.41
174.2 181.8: 1.43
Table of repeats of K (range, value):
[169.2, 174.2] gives 1.45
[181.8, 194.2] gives 1.52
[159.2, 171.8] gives 1.47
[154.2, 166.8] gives 1.46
